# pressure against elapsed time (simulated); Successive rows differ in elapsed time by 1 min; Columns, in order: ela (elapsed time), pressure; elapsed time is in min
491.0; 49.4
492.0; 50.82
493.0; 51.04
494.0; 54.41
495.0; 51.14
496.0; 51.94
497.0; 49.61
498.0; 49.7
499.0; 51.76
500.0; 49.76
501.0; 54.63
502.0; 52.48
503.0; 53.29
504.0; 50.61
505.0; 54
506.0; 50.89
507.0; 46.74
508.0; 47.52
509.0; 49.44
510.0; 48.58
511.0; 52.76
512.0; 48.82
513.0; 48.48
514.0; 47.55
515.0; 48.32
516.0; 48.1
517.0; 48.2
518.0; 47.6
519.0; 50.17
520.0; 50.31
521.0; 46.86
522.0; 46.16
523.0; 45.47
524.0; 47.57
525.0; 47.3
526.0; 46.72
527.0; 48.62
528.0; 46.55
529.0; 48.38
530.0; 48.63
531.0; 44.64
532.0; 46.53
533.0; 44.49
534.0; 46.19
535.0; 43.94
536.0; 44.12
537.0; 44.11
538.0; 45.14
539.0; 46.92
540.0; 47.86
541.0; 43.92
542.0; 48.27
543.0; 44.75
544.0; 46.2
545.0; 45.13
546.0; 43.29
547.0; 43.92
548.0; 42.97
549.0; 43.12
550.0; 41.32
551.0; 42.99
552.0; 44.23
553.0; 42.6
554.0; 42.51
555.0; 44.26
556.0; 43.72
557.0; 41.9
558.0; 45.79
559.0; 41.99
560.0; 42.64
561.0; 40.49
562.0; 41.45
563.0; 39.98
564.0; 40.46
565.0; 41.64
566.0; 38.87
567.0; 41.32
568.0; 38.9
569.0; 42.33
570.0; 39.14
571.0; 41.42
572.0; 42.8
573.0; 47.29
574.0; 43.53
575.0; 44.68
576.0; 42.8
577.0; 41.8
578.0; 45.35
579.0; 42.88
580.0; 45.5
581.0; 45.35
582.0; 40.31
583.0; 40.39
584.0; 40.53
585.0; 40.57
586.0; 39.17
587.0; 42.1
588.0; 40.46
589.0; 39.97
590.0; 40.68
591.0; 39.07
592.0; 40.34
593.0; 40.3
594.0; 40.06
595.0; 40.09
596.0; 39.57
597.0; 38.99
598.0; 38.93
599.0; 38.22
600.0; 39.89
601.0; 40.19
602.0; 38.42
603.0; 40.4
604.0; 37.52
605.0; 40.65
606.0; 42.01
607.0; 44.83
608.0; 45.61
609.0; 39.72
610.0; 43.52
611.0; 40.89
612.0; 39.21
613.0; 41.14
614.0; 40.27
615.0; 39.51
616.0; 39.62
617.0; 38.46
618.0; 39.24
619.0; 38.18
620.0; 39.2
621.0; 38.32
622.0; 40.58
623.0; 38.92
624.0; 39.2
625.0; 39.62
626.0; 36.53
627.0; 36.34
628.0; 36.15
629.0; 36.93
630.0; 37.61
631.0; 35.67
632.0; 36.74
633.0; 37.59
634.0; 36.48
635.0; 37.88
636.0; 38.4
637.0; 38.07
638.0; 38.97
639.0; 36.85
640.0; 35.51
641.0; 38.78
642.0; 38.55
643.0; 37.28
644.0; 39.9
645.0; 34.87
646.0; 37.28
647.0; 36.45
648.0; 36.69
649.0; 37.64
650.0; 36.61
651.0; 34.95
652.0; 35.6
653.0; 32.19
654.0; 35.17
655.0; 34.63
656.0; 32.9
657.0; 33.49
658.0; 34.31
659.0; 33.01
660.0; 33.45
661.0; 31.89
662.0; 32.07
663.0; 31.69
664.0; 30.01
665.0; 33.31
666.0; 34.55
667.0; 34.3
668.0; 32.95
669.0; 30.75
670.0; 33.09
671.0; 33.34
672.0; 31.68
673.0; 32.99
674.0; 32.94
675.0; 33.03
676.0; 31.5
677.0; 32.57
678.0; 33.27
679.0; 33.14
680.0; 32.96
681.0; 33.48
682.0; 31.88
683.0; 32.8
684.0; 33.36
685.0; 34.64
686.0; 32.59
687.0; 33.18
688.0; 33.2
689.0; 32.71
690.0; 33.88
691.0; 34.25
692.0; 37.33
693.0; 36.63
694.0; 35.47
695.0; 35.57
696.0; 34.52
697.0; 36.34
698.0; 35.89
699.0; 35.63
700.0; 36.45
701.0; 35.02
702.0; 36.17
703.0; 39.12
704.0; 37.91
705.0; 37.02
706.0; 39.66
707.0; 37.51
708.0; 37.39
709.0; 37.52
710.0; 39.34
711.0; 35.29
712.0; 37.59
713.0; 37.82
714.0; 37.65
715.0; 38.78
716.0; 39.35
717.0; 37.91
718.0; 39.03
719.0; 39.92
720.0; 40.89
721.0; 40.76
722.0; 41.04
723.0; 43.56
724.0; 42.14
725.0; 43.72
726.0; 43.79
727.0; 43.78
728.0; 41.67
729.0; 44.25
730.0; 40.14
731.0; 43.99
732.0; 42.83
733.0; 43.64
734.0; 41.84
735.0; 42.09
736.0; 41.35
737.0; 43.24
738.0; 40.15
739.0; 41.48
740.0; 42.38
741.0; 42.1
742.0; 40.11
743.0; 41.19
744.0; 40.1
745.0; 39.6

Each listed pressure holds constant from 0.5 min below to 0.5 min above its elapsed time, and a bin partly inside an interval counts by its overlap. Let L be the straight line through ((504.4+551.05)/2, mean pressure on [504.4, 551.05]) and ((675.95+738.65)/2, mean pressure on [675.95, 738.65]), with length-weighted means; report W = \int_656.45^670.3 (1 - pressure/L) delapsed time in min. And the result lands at 2.5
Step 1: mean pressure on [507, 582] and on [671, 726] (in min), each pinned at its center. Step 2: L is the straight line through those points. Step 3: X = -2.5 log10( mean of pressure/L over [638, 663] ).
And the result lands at 0.10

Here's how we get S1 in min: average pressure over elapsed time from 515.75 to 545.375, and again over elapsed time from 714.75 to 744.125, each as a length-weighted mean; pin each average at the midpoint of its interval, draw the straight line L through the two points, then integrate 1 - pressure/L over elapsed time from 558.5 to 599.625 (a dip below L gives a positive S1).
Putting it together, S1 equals 3.7 min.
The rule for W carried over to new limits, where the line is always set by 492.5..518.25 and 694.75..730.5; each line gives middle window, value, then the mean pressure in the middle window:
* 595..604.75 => 1.28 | 39.2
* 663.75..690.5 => 5.20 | 32.9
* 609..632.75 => 2.80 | 38.8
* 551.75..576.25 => 2.52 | 42.2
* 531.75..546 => 0.89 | 45.4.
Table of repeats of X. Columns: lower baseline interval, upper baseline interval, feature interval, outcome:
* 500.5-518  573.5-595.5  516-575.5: 0.035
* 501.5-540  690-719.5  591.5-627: 0.075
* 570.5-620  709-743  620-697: 0.170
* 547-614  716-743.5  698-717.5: 0.116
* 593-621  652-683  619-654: -0.020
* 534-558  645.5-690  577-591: -0.020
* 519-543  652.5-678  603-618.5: -0.065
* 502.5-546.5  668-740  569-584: 0.038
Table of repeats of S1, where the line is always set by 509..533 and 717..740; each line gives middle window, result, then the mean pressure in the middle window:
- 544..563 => 1.59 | 43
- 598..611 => 1.33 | 40.8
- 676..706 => 5.77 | 34.8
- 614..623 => 1.18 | 39.2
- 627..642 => 2.48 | 37.3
